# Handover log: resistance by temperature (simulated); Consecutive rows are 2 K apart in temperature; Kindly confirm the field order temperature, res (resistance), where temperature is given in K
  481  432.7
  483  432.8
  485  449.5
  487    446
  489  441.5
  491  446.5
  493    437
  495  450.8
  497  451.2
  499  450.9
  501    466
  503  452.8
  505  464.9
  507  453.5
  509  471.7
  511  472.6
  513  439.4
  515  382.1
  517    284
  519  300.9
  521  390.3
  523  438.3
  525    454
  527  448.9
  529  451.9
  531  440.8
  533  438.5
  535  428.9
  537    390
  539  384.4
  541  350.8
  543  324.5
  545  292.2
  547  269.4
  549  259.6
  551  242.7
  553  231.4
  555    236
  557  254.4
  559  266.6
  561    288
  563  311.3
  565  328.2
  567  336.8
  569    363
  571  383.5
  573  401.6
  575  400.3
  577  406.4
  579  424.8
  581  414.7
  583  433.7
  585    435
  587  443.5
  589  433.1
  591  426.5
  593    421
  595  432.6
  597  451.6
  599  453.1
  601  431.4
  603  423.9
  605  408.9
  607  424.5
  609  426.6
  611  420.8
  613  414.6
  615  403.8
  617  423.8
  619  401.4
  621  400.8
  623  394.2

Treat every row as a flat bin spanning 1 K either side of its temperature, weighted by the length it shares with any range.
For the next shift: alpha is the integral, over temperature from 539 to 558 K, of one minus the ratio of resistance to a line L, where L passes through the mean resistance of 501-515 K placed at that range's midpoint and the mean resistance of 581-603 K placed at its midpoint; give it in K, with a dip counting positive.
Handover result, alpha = 7.1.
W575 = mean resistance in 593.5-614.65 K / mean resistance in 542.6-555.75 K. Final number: 1.6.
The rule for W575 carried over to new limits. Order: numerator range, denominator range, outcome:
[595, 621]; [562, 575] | 1.18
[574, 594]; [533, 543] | 1.10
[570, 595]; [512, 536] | 1.03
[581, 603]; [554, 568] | 1.51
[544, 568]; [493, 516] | 0.61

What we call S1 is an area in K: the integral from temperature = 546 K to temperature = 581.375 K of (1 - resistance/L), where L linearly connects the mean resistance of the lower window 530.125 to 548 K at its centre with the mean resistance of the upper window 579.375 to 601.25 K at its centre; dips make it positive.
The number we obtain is 7.1 K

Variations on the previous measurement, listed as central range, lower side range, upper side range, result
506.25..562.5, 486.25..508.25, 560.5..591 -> 8.6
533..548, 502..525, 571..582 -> 2.1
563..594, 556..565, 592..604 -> -3.8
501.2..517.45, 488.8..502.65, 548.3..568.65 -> -0.8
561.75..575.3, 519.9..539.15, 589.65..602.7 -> 2.3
